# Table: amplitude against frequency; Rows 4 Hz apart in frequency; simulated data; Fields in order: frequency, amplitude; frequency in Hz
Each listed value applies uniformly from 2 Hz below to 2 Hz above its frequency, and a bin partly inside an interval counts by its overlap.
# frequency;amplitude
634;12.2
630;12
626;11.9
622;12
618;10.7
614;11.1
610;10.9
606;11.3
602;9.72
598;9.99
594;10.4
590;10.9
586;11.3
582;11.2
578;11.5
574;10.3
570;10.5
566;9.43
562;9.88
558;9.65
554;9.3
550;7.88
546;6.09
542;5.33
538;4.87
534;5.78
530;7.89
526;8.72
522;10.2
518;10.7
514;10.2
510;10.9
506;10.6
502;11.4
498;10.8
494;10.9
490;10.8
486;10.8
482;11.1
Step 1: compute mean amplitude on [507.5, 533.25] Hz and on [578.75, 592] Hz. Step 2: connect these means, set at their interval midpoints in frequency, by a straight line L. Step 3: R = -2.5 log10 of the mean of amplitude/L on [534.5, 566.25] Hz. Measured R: 0.33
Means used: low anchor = 9.59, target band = 7.62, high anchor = 11.2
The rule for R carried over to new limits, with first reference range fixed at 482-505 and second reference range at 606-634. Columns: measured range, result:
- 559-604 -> 0.09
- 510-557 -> 0.35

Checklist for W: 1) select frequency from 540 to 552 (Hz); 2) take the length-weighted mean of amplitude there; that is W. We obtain 6.43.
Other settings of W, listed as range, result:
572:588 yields 11.1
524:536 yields 7.46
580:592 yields 11.1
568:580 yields 10.8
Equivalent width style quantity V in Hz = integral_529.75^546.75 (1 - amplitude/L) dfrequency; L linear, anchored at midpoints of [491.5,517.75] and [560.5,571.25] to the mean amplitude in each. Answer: 7.45 Hz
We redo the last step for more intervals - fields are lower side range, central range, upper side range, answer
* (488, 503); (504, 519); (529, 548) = -2.60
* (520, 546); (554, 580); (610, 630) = -4.08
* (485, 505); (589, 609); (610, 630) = 1.56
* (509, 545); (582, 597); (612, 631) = -0.70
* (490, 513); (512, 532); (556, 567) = 1.78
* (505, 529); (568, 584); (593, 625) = -0.48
